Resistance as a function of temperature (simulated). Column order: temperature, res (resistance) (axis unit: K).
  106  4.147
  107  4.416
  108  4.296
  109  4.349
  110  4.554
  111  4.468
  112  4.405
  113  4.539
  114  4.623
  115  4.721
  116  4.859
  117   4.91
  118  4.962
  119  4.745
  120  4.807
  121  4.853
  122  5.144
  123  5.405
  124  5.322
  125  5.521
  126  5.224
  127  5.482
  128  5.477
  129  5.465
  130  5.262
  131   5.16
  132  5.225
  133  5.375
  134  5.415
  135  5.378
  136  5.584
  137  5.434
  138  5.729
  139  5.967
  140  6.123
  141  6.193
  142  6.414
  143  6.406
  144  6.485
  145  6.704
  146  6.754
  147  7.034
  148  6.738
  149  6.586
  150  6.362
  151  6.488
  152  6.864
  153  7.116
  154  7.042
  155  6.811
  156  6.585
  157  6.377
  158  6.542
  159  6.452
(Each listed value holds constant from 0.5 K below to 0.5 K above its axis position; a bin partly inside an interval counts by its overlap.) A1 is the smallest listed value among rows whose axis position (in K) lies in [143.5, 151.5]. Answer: 6.362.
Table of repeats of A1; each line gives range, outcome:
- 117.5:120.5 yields 4.745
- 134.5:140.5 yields 5.378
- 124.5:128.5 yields 5.224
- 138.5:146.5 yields 5.967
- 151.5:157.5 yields 6.377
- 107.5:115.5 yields 4.296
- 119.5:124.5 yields 4.807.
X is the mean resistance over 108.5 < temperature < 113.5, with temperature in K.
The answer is 4.46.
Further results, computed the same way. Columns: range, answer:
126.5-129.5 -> 5.47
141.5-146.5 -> 6.55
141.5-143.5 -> 6.41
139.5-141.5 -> 6.16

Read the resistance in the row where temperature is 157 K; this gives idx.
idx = 6.377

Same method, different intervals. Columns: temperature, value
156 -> 6.585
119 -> 4.745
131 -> 5.16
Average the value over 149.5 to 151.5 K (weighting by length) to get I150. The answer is 6.43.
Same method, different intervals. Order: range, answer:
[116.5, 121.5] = 4.86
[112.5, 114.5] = 4.58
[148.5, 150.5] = 6.47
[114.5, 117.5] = 4.83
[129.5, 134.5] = 5.29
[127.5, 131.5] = 5.34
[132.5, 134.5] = 5.39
